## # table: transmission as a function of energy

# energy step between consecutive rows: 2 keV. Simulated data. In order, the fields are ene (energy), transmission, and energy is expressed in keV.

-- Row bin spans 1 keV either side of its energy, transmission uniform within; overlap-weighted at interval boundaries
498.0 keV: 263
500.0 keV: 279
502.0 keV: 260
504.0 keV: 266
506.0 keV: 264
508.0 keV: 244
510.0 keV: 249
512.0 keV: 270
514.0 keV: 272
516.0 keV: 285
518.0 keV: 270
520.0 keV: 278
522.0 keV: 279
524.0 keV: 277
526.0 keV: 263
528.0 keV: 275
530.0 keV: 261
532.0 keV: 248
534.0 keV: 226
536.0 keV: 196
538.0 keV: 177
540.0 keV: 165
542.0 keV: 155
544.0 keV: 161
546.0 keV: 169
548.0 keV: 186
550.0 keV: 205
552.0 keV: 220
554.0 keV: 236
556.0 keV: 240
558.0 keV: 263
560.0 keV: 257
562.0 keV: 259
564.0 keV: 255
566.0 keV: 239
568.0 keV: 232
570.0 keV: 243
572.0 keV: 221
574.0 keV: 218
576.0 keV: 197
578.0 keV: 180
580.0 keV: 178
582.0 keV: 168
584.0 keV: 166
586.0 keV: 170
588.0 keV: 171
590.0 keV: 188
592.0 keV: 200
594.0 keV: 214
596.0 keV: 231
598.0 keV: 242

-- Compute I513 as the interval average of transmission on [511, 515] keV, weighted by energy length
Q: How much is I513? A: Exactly 271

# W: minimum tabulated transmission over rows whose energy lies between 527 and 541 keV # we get 165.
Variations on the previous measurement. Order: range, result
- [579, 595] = 166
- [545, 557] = 169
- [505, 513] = 244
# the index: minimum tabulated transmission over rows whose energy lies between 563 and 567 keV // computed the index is 239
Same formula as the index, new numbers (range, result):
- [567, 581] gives 178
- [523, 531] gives 261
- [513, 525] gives 270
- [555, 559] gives 240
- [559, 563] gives 257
